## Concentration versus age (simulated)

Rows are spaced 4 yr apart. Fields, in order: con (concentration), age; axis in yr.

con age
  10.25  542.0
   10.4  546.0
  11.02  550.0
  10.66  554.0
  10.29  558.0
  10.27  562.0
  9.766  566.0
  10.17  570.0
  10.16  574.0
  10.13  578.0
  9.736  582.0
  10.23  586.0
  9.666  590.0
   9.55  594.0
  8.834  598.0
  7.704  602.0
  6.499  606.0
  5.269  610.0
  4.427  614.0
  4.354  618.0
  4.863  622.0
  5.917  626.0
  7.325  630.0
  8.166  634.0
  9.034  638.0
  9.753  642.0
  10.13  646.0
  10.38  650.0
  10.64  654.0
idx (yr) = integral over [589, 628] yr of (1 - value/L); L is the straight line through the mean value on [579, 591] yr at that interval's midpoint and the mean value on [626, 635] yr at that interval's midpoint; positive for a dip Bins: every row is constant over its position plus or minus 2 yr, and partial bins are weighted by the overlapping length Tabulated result 9.2 yr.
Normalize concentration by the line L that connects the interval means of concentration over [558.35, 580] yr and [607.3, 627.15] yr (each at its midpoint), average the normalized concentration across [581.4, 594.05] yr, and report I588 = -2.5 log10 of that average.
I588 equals -0.21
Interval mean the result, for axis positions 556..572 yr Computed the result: 10.1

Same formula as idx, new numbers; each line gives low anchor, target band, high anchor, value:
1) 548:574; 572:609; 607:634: -4.80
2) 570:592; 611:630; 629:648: 8.41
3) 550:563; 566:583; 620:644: -0.42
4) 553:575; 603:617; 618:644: 4.65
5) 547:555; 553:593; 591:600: -0.22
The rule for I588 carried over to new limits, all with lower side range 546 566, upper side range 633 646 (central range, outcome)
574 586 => 0.01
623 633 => 0.38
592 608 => 0.20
